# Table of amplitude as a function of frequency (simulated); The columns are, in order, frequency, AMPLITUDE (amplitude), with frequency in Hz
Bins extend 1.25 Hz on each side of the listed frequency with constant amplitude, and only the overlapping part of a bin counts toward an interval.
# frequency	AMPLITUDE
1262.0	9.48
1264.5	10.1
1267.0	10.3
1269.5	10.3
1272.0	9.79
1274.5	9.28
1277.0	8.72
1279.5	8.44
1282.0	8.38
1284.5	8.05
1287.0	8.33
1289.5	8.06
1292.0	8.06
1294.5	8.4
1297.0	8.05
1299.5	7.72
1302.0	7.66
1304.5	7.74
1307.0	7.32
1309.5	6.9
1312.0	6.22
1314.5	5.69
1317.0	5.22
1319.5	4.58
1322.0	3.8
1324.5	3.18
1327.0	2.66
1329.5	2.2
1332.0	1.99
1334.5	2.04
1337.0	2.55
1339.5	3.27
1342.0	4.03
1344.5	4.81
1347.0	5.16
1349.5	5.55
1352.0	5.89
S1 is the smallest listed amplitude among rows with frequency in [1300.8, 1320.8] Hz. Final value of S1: 4.58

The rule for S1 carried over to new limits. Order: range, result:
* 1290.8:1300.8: 7.72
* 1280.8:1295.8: 8.05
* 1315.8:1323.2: 3.8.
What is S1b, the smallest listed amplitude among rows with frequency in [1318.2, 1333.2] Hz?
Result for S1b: 1.99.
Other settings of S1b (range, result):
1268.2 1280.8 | 8.44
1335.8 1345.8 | 2.55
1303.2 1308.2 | 7.32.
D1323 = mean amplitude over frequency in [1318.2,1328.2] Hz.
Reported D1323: 3.57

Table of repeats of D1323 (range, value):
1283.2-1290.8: 8.15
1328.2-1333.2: 2.1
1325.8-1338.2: 2.29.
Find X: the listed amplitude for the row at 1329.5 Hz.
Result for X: 2.2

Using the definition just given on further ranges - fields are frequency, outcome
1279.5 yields 8.44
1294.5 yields 8.4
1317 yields 5.22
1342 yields 4.03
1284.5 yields 8.05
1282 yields 8.38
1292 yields 8.06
